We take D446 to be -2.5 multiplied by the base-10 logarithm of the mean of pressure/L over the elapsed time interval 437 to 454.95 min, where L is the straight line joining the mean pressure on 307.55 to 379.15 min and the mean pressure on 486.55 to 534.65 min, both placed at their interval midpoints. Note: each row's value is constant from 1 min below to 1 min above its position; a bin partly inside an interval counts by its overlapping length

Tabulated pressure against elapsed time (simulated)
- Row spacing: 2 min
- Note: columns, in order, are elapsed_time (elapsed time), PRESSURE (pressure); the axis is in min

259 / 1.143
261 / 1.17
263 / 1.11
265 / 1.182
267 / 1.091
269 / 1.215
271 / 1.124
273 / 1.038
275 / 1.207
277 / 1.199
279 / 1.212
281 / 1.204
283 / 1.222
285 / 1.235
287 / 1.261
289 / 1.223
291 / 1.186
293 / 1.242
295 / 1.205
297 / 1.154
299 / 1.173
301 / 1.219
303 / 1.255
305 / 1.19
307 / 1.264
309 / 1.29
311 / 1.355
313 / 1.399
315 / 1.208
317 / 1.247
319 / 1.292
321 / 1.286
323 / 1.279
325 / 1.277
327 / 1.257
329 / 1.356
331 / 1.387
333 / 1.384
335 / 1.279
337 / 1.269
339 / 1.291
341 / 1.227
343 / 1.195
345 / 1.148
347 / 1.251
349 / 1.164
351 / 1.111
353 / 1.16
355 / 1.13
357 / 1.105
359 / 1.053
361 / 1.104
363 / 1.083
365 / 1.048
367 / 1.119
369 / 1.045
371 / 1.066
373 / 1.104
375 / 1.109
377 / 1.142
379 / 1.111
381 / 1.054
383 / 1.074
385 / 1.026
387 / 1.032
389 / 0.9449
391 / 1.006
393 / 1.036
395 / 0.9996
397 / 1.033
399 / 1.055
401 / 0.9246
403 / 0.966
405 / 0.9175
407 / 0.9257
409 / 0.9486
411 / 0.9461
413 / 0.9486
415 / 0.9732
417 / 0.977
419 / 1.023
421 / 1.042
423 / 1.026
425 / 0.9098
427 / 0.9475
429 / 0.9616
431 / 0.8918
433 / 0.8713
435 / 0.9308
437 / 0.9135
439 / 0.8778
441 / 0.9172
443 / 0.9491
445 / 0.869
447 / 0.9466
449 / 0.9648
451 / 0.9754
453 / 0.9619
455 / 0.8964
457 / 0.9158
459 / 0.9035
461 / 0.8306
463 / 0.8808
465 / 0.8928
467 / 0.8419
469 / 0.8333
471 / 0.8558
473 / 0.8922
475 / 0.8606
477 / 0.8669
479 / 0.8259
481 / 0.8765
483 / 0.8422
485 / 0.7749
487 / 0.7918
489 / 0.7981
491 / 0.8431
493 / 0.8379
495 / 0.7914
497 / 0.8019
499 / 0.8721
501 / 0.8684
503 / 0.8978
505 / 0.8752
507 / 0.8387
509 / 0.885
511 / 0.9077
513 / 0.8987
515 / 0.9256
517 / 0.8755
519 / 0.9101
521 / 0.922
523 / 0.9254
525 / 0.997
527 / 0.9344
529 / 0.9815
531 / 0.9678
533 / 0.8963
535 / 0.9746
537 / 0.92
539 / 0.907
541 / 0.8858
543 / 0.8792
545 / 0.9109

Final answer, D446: 0.09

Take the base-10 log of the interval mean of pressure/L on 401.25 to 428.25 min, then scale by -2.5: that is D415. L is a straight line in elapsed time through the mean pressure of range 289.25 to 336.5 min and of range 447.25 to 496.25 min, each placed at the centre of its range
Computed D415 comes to 0.05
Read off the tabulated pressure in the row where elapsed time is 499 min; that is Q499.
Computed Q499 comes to 0.8721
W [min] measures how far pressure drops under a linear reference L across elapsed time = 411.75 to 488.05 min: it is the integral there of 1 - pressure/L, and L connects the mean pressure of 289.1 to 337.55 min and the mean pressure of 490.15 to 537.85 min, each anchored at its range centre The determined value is 8.2 min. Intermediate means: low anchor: 1.27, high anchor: 0.898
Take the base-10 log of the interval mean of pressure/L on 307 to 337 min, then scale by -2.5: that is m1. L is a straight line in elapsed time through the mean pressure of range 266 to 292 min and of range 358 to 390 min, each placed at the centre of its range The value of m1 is -0.15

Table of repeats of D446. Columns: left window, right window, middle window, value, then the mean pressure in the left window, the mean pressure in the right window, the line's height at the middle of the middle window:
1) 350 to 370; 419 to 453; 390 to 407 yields 0.03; 1.1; 0.94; 1.02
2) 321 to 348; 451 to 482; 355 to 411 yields 0.09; 1.28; 0.879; 1.13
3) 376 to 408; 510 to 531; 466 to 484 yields 0.13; 1.02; 0.93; 0.96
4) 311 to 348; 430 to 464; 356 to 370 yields 0.09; 1.28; 0.912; 1.18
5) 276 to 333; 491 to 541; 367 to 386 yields 0.05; 1.26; 0.899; 1.13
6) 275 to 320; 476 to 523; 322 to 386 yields -0.03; 1.24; 0.859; 1.13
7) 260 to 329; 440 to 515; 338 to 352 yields -0.07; 1.22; 0.873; 1.13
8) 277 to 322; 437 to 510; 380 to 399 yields 0.03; 1.24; 0.872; 1.05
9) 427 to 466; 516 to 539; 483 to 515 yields 0.10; 0.914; 0.935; 0.928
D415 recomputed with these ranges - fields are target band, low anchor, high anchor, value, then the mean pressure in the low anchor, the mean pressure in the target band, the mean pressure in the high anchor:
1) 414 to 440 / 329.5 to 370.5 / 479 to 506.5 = 0.05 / 1.18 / 0.95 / 0.836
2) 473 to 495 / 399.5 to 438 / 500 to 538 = 0.12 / 0.951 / 0.833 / 0.916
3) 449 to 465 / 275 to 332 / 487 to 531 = 0.08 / 1.25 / 0.912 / 0.885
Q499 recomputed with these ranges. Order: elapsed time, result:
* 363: 1.083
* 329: 1.356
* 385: 1.026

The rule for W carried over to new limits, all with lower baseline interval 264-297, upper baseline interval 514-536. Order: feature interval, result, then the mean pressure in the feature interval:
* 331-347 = -1.9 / 1.26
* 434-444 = 1.1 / 0.918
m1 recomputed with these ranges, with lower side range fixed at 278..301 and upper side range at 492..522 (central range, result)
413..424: 0.01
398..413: 0.08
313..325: -0.10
